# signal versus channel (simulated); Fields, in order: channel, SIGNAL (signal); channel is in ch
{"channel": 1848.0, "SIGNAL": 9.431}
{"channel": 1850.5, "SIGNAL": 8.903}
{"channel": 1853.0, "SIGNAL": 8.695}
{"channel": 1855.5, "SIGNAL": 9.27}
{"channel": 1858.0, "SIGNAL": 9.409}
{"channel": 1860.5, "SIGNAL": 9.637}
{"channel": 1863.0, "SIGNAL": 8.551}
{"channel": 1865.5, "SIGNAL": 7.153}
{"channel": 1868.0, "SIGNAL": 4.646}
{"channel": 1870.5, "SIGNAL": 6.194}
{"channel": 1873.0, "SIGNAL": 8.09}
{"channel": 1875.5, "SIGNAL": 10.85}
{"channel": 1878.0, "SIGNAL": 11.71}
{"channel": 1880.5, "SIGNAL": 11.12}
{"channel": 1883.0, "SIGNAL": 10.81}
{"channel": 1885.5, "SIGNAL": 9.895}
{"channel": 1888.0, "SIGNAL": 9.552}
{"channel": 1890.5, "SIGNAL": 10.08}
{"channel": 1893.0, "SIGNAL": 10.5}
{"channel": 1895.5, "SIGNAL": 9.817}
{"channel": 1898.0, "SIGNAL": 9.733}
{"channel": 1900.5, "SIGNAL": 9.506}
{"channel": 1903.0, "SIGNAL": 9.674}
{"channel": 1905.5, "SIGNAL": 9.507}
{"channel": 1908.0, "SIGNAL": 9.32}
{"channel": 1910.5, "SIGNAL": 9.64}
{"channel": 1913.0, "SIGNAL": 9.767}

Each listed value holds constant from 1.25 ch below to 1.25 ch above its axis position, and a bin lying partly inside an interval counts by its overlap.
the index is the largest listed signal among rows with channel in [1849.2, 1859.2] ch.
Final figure 9.409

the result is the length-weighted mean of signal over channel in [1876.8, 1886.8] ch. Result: 10.9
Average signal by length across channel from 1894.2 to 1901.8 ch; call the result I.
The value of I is 9.69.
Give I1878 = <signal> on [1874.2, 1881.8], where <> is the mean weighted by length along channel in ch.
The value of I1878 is 11.2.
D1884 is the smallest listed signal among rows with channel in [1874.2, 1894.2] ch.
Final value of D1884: 9.552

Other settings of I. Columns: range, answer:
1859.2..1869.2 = 7.52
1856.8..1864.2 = 9.2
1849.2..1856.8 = 8.96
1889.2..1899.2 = 10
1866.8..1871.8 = 5.45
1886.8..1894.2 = 10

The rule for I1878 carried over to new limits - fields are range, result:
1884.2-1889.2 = 9.74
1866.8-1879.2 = 8.3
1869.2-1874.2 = 7.11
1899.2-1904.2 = 9.59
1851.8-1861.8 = 9.25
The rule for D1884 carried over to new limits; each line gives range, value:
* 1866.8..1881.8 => 4.646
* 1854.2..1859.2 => 9.27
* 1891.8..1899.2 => 9.733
